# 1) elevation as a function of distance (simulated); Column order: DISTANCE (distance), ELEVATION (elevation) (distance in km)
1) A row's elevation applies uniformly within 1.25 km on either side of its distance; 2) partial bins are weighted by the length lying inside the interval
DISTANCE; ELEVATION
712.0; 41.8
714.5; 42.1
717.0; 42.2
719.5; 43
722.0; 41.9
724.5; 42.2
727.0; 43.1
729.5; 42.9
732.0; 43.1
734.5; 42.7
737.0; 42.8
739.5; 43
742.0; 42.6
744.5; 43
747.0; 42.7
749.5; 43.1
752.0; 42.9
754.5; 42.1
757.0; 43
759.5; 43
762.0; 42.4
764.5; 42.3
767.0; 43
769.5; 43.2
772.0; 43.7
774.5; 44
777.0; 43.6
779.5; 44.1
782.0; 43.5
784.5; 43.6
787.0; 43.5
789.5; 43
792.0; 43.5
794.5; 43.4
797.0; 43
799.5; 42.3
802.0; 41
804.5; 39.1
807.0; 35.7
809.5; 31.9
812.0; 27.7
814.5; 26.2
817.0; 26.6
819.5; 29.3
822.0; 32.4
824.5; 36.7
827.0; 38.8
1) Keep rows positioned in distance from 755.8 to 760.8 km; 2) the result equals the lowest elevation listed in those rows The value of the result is 43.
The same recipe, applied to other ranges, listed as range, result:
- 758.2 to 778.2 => 42.3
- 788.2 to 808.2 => 35.7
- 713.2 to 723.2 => 41.9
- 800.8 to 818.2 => 26.2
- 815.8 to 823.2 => 26.6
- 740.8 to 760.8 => 42.1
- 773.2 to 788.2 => 43.5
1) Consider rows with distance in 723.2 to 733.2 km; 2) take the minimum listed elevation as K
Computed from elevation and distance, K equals 42.2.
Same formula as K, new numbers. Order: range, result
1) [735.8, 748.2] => 42.6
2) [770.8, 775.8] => 43.7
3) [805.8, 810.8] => 31.9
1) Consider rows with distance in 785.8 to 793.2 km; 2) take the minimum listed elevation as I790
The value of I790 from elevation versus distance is 43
